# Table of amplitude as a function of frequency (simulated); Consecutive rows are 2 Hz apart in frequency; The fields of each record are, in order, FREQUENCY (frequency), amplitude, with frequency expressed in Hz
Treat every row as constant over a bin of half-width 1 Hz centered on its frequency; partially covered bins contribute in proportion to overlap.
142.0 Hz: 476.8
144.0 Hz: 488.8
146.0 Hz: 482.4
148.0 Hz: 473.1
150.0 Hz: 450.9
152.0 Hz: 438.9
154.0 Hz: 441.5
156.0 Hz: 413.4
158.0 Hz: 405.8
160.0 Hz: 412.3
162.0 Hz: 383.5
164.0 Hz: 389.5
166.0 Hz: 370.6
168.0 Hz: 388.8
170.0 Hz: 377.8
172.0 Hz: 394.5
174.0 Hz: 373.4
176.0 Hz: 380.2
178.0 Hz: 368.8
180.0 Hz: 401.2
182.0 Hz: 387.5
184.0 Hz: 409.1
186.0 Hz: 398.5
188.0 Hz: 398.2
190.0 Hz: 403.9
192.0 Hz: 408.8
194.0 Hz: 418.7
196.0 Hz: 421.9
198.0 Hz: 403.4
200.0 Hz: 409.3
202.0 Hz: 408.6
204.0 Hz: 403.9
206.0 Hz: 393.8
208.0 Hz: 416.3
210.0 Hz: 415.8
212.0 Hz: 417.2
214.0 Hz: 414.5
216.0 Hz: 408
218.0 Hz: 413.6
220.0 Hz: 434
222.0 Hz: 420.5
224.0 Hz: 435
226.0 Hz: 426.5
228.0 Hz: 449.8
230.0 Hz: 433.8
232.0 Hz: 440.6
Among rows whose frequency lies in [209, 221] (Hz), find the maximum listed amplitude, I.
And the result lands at 434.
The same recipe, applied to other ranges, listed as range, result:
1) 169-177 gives 394.5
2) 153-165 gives 441.5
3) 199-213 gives 417.2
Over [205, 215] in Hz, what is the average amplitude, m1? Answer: 412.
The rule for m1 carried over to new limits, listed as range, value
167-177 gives 383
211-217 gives 413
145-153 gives 461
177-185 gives 392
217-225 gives 426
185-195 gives 406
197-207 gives 404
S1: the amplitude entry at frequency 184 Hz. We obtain 409.1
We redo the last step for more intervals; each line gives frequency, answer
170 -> 377.8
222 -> 420.5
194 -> 418.7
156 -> 413.4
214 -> 414.5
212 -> 417.2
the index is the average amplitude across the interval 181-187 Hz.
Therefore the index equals 398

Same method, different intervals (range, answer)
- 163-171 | 382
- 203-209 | 405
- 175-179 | 374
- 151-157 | 431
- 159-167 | 389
